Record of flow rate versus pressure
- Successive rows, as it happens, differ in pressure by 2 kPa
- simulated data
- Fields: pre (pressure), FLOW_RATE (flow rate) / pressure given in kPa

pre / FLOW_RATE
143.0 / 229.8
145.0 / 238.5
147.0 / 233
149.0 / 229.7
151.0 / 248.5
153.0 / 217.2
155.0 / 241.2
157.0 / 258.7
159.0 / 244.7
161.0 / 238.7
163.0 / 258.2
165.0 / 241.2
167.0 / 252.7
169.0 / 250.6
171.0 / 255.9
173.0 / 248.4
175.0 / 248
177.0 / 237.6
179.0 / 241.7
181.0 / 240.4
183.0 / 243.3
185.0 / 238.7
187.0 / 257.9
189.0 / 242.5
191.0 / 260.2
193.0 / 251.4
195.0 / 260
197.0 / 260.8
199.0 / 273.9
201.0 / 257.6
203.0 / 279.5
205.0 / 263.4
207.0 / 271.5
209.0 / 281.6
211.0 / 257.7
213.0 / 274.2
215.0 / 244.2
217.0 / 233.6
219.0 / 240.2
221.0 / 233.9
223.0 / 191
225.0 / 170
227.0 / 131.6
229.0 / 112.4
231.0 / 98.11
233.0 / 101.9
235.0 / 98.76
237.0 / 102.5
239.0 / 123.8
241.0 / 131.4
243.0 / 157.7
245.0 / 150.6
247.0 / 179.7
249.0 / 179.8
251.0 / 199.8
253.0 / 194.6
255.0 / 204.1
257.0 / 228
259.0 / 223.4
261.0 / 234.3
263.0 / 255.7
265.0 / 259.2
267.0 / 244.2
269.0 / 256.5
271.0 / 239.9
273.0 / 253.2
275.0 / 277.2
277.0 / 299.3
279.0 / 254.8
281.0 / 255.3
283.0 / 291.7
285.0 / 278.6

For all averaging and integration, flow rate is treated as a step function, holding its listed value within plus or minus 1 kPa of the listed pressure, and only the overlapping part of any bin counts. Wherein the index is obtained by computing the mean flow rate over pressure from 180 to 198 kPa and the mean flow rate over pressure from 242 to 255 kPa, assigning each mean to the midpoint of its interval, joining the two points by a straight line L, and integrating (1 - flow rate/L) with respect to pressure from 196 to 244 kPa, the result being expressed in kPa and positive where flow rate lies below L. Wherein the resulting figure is 3.9 kPa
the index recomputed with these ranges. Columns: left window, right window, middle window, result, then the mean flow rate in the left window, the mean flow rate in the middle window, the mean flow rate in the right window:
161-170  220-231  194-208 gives -4.9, 249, 267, 161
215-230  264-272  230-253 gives 8.1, 191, 141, 250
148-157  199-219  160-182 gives -0.1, 237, 247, 262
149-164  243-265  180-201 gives -2.1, 243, 253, 205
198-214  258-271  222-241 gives 9.8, 270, 126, 245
